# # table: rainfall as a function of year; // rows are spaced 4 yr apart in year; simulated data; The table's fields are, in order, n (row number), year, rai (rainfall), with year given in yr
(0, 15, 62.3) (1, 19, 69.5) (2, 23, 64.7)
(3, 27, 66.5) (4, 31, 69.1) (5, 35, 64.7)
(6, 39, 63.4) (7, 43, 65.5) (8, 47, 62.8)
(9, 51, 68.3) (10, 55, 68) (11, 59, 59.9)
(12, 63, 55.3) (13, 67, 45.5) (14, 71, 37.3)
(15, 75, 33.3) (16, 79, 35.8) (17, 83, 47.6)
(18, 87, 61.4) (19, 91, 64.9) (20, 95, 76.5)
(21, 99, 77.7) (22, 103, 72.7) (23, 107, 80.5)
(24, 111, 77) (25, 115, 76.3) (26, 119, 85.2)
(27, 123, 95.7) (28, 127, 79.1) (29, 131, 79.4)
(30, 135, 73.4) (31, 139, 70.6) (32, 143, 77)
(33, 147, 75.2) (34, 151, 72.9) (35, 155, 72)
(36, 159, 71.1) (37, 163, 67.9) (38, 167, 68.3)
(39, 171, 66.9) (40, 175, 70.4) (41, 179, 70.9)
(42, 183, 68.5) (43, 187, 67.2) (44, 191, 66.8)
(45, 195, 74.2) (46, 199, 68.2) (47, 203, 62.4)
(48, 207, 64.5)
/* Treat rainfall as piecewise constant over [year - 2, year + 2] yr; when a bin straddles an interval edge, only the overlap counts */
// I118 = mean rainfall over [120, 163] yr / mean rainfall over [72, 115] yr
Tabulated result 1.2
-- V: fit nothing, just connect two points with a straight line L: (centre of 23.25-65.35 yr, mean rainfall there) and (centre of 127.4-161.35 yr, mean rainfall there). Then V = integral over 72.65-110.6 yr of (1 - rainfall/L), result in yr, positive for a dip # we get 4.2 yr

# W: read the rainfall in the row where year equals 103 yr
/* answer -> 72.7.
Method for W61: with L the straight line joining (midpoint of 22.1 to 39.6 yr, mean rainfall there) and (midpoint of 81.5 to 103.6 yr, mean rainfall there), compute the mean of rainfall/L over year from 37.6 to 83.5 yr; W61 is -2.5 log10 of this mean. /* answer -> 0.23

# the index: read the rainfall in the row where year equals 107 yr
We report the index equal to 80.5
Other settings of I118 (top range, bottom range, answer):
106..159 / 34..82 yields 1.42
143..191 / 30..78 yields 1.23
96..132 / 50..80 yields 1.60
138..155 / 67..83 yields 1.93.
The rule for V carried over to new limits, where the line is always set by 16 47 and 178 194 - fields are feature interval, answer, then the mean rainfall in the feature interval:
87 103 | -1.1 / 71.5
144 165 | -1.3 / 72.1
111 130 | -4.4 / 83.1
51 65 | 0.9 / 62.1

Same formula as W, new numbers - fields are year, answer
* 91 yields 64.9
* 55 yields 68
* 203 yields 62.4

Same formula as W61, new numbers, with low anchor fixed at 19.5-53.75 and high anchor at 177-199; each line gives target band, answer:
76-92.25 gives 0.30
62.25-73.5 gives 0.44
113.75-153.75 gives -0.15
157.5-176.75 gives 0.00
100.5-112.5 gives -0.14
